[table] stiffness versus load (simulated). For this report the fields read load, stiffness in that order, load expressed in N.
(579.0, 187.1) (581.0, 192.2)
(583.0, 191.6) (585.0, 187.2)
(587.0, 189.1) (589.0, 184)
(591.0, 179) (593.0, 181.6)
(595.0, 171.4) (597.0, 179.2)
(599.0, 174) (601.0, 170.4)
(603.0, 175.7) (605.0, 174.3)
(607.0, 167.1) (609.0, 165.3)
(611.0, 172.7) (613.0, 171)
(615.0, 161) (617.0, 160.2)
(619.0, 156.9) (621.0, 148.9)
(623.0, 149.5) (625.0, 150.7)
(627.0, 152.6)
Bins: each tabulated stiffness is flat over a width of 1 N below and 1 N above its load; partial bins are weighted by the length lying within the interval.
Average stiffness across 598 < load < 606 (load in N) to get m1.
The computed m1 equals 174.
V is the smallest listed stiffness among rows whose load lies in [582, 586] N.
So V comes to 187.2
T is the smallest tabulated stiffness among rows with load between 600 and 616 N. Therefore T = 161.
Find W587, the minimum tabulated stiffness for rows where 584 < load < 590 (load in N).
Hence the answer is 184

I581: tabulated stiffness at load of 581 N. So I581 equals 192.2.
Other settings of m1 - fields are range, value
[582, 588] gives 189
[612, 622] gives 160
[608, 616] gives 168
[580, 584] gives 192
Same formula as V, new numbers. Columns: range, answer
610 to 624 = 148.9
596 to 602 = 170.4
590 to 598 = 171.4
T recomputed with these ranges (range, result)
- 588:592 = 179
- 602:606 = 174.3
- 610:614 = 171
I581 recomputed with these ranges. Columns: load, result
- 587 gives 189.1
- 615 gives 161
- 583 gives 191.6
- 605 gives 174.3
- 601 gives 170.4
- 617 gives 160.2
